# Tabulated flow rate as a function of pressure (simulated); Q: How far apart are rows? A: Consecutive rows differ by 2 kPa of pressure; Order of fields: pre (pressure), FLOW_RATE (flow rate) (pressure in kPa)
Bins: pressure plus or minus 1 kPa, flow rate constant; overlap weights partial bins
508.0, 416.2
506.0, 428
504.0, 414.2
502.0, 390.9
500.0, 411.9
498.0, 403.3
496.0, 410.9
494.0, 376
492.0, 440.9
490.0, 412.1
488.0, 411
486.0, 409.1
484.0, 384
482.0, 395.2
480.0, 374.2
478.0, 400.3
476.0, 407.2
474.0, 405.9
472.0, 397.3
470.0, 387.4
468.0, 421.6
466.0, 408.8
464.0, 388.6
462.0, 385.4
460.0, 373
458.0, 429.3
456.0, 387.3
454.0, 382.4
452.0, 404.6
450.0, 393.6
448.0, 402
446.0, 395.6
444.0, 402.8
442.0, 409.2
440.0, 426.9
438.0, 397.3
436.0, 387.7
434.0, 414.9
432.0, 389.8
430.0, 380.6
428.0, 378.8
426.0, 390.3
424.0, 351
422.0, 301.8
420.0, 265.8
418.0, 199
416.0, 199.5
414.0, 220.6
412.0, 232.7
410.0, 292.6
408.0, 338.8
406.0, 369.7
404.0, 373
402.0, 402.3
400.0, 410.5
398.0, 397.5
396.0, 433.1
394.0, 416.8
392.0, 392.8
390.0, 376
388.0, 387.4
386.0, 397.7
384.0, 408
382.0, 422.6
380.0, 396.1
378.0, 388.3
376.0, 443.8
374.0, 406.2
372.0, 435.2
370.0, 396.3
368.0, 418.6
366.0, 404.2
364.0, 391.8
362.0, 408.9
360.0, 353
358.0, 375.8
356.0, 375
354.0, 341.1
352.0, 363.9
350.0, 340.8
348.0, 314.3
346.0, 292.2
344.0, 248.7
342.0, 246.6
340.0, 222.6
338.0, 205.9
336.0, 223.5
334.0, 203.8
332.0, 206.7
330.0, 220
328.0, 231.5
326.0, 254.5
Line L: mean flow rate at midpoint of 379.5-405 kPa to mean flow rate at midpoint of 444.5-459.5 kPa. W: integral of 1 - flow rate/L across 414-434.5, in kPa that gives 4.1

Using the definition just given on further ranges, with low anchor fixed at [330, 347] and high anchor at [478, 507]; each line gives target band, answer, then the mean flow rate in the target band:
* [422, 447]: -3.8 kPa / 390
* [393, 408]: -4.8 kPa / 396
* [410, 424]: 3.1 kPa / 249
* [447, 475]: -2.2 kPa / 398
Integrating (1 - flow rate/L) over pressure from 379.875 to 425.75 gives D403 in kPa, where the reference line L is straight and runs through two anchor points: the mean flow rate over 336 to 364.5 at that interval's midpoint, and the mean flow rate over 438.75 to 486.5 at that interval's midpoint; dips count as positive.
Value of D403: 0.7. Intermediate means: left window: 315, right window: 399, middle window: 347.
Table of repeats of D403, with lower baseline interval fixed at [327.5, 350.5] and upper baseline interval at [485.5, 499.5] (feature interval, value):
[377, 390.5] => -4.8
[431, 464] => -3.5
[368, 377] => -4.5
